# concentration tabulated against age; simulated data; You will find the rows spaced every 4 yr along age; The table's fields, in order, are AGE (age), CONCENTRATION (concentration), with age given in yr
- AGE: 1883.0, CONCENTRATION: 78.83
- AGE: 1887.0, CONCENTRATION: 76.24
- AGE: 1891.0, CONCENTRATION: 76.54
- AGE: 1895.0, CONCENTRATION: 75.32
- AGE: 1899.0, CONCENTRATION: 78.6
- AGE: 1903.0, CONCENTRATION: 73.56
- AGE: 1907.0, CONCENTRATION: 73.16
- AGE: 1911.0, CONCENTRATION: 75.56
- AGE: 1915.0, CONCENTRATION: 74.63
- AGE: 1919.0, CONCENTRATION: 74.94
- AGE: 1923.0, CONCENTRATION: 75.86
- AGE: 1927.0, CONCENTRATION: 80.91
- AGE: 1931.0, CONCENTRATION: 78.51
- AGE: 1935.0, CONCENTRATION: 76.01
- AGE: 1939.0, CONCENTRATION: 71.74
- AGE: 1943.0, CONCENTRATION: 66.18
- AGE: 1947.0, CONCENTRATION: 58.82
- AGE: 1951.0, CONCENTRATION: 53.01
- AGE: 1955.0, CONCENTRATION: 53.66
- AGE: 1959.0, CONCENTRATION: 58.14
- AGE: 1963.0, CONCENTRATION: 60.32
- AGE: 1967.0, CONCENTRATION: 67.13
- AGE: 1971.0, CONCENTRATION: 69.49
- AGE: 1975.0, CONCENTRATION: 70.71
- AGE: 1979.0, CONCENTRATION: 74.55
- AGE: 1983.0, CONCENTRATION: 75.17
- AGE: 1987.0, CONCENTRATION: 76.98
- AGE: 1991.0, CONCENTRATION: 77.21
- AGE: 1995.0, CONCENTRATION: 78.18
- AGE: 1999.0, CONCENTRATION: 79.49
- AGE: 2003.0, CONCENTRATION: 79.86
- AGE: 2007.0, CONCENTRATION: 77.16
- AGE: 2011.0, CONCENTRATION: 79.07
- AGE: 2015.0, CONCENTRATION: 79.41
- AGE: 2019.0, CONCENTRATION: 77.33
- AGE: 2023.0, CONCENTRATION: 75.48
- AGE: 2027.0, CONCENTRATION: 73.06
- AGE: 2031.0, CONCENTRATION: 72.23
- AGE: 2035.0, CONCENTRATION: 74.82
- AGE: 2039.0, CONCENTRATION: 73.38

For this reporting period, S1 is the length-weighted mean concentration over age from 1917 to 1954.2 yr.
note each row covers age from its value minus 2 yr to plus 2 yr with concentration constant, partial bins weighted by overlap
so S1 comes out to 70.1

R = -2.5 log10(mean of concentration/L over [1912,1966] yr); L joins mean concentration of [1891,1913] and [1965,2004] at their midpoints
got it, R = 0.11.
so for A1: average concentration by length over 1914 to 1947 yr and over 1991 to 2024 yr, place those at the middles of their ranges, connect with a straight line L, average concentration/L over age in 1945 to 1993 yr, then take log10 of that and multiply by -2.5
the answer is 0.15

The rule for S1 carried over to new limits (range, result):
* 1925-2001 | 69.8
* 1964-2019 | 75.5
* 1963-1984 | 70.2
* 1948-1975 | 61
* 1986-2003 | 78.2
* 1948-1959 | 54.7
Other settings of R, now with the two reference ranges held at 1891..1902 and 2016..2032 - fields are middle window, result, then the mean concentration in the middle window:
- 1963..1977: 0.12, 67.9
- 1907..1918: 0.02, 74.7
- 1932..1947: 0.09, 70.1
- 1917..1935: -0.02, 77.4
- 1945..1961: 0.33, 55.9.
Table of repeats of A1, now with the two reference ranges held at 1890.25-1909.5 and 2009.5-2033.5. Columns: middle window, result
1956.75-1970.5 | 0.21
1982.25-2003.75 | -0.03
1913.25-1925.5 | 0.00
